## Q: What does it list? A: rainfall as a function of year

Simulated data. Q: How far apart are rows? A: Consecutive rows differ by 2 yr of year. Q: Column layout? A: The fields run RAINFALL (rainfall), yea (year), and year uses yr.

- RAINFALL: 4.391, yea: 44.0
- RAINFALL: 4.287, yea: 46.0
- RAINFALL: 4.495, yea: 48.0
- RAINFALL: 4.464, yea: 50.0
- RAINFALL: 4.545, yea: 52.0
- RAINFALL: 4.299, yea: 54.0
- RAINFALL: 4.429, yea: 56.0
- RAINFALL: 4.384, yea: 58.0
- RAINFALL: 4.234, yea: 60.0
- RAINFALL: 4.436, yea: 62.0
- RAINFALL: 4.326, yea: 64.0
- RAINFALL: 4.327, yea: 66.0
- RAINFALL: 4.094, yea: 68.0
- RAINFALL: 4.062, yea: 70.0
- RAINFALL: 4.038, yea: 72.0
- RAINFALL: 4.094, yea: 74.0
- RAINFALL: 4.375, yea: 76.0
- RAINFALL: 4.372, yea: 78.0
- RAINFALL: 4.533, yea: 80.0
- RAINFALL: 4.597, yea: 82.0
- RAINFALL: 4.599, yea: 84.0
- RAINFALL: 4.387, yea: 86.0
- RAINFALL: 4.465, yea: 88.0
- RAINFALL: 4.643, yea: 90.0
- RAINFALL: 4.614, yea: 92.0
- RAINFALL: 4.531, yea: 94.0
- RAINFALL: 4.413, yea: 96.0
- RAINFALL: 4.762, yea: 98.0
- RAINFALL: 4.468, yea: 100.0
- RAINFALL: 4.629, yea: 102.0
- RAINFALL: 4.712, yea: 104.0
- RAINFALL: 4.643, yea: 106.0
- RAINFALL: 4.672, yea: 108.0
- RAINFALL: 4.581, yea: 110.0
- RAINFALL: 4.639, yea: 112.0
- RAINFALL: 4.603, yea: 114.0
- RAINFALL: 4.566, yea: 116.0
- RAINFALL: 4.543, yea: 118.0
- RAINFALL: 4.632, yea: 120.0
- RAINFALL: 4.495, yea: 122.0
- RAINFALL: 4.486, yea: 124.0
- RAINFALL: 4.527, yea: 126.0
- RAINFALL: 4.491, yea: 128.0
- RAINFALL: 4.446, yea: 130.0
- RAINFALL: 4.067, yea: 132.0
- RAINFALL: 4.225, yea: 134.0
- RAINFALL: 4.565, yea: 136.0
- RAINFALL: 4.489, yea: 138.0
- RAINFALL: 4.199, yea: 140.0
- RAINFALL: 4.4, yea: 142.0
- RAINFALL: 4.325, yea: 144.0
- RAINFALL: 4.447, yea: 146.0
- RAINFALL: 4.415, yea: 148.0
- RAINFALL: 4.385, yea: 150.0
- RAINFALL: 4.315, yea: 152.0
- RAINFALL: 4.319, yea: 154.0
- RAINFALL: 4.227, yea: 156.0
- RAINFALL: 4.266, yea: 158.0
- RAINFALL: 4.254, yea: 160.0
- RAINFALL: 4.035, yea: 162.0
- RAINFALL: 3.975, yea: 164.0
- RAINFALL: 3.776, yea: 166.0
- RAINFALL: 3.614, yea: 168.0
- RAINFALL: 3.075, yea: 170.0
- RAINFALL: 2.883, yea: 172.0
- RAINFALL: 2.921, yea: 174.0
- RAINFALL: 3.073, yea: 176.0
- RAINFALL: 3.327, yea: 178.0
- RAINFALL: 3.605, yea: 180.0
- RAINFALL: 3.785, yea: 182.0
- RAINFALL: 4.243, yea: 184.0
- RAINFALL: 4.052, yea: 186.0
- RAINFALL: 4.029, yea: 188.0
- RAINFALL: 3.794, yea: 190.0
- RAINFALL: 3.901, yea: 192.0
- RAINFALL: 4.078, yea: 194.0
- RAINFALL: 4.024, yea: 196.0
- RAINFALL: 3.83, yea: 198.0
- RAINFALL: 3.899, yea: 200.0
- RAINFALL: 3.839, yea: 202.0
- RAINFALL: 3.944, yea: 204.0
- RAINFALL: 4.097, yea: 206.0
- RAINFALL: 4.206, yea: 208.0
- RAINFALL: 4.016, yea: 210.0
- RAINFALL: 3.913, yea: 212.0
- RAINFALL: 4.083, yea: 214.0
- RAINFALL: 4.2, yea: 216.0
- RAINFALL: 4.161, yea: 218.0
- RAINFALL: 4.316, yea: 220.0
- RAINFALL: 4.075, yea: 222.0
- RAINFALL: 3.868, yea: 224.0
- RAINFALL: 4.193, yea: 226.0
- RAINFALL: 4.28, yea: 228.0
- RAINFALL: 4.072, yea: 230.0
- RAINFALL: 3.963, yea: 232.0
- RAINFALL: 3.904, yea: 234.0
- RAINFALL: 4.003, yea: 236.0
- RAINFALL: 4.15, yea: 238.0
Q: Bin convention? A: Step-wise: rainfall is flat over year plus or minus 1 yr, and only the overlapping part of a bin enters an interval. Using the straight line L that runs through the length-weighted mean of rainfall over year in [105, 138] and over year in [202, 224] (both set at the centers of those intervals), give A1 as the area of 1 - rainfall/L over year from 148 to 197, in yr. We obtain 4.9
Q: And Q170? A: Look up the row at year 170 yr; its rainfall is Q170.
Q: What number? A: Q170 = 3.075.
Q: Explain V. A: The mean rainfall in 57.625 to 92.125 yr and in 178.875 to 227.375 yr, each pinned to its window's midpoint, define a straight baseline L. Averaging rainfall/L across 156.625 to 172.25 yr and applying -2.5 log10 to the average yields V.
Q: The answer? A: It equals 0.09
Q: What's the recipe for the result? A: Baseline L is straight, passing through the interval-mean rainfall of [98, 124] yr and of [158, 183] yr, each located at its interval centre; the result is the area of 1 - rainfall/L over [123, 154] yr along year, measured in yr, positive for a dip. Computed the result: -2.0 yr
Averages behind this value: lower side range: 4.6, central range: 4.38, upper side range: 3.56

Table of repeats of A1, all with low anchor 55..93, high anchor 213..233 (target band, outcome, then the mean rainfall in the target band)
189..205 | 1.0 yr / 3.91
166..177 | 2.7 yr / 3.17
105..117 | -0.9 yr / 4.62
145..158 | -0.3 yr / 4.34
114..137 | -1.0 yr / 4.46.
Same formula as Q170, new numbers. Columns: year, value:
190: 3.794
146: 4.447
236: 4.003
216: 4.2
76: 4.375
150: 4.385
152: 4.315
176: 3.073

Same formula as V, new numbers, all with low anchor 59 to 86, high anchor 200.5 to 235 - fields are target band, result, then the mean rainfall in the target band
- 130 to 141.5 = -0.030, 4.32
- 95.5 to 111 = -0.086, 4.62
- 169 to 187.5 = 0.194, 3.46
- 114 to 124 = -0.079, 4.56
